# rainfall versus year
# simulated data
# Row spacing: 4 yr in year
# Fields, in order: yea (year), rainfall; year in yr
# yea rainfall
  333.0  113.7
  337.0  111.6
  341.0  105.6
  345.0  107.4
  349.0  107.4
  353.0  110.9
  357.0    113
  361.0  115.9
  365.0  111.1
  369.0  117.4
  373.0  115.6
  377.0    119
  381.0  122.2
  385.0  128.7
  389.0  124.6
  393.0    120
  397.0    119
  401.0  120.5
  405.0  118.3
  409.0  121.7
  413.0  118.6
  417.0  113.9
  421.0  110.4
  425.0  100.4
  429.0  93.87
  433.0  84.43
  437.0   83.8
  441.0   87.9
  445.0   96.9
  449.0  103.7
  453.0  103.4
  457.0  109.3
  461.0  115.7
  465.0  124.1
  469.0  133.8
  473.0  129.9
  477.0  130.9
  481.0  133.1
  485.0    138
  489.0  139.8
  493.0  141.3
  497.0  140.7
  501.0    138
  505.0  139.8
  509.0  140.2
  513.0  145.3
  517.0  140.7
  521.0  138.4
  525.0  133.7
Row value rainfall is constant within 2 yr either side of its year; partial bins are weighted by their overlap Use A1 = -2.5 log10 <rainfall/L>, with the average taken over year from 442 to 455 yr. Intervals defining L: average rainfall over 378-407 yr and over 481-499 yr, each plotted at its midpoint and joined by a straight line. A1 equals 0.30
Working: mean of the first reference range 122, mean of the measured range 100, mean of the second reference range 139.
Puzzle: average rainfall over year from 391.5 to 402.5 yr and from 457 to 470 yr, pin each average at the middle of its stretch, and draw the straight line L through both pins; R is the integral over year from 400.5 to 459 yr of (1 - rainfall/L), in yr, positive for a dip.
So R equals 8.0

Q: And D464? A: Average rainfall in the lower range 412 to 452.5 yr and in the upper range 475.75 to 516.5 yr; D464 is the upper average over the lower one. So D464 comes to 1.40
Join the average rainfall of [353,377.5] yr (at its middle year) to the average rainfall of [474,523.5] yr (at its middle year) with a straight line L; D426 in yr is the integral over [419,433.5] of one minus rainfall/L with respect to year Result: 3.1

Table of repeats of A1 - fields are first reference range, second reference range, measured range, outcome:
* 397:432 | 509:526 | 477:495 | -0.05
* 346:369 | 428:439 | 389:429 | -0.21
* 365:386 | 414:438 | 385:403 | -0.09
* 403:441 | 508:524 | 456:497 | -0.04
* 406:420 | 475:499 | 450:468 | 0.14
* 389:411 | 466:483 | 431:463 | 0.28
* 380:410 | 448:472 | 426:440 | 0.32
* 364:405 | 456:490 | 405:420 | 0.05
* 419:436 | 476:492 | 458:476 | -0.01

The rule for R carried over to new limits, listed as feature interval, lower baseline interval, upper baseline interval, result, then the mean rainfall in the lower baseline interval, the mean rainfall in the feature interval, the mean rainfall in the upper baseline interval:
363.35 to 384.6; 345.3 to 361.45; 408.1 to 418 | -0.9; 111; 118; 118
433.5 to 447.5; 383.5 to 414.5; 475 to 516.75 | 4.3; 121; 89.5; 139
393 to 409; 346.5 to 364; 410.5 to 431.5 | -1.6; 112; 120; 107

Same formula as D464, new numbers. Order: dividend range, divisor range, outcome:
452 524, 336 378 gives 1.18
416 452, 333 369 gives 0.87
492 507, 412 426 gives 1.26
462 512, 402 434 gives 1.25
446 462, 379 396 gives 0.86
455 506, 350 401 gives 1.12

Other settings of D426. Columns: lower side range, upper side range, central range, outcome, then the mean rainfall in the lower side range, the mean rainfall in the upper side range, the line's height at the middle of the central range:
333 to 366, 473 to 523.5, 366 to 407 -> -1.0 yr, 111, 138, 117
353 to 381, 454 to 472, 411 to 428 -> 1.2 yr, 116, 120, 118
